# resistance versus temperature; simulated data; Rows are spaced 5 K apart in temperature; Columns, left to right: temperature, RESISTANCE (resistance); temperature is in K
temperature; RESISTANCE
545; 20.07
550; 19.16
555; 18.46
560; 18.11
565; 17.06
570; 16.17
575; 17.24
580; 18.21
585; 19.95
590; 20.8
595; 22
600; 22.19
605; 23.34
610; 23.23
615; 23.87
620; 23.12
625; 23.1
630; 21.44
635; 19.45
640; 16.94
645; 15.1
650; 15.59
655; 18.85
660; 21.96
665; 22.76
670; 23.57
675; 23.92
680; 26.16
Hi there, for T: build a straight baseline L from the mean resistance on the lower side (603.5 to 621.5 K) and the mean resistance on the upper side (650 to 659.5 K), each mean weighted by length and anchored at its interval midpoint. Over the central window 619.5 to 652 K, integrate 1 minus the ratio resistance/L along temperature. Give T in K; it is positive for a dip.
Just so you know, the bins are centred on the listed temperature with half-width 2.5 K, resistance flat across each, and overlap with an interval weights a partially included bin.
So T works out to 2.9 K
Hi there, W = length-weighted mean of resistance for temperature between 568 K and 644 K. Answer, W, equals 20.7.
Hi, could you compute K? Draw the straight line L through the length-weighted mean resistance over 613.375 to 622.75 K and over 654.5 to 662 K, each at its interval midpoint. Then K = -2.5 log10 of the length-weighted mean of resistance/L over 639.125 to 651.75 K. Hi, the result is 0.34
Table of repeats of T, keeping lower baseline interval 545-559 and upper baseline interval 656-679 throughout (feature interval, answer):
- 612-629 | -1.5 K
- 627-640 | 1.1 K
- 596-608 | -1.2 K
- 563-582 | 2.4 K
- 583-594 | -0.2 K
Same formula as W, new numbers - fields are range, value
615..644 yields 20.8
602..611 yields 23.2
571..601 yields 19.8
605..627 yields 23.3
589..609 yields 22.3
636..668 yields 18.7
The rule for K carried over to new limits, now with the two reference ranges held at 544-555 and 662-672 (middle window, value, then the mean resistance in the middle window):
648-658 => 0.277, 17.5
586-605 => -0.049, 21.7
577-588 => 0.071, 19.1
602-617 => -0.107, 23.4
